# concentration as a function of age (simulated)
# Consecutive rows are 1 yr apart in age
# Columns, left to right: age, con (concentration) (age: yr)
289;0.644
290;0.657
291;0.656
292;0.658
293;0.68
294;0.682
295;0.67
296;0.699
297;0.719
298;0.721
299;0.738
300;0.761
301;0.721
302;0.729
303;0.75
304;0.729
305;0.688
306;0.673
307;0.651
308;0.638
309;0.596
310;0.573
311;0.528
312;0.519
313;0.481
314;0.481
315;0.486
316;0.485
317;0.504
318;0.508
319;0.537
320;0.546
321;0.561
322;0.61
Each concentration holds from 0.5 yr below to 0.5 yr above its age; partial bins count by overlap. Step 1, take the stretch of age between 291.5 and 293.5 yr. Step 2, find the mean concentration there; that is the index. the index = 0.669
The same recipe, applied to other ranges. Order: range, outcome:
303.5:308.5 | 0.676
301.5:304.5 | 0.736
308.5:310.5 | 0.585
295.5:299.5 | 0.719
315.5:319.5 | 0.508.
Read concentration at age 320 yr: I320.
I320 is 0.546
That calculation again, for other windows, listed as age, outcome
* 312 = 0.519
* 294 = 0.682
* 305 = 0.688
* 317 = 0.504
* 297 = 0.719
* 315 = 0.486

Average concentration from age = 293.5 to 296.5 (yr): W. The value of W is 0.684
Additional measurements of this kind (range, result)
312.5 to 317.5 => 0.487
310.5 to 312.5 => 0.524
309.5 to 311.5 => 0.55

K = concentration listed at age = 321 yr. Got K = 0.561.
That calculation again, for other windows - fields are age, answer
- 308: 0.638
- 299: 0.738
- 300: 0.761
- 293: 0.68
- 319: 0.537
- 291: 0.656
